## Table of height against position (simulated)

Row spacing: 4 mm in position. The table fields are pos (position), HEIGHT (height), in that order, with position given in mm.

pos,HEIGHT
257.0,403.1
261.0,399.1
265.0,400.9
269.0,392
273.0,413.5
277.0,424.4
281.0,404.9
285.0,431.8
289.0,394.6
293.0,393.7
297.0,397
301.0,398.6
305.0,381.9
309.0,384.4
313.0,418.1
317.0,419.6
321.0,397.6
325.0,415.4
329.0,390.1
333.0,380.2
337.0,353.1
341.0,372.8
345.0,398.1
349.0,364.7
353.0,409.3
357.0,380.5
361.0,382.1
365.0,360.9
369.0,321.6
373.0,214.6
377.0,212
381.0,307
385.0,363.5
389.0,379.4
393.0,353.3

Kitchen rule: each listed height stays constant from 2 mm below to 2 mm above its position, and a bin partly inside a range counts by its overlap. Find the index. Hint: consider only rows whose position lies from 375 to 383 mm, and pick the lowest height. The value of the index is 212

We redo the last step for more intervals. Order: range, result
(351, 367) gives 360.9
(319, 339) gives 353.1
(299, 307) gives 381.9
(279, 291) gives 394.6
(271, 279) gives 413.5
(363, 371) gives 321.6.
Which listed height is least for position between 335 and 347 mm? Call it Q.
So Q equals 353.1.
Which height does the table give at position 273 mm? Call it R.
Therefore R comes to 413.5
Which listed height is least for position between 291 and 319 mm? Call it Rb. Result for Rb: 381.9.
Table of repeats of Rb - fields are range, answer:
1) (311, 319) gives 418.1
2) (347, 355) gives 364.7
